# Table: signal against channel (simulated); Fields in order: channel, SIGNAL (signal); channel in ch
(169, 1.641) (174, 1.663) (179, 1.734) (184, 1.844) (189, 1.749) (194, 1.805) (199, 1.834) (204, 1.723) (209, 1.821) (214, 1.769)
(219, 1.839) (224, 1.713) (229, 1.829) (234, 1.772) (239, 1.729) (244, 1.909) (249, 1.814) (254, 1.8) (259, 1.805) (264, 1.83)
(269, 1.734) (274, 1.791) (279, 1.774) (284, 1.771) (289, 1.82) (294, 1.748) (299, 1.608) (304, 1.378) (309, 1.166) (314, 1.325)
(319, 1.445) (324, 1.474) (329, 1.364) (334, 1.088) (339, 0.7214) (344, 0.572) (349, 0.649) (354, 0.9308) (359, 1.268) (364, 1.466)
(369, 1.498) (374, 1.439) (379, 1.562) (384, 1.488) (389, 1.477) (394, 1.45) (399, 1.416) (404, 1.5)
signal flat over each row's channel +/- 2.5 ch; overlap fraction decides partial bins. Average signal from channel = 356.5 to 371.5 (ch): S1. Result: 1.41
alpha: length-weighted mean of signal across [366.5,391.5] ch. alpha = 1.49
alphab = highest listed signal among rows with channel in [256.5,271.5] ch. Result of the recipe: 1.83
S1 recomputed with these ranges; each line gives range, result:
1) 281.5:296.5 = 1.78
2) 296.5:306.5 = 1.49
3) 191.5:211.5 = 1.8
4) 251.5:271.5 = 1.79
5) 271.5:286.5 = 1.78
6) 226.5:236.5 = 1.8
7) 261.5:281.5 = 1.78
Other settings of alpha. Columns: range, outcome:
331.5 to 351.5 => 0.758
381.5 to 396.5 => 1.47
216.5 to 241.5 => 1.78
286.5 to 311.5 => 1.54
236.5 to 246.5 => 1.82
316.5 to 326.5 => 1.46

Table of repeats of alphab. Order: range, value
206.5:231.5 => 1.839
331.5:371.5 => 1.498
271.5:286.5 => 1.791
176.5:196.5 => 1.844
